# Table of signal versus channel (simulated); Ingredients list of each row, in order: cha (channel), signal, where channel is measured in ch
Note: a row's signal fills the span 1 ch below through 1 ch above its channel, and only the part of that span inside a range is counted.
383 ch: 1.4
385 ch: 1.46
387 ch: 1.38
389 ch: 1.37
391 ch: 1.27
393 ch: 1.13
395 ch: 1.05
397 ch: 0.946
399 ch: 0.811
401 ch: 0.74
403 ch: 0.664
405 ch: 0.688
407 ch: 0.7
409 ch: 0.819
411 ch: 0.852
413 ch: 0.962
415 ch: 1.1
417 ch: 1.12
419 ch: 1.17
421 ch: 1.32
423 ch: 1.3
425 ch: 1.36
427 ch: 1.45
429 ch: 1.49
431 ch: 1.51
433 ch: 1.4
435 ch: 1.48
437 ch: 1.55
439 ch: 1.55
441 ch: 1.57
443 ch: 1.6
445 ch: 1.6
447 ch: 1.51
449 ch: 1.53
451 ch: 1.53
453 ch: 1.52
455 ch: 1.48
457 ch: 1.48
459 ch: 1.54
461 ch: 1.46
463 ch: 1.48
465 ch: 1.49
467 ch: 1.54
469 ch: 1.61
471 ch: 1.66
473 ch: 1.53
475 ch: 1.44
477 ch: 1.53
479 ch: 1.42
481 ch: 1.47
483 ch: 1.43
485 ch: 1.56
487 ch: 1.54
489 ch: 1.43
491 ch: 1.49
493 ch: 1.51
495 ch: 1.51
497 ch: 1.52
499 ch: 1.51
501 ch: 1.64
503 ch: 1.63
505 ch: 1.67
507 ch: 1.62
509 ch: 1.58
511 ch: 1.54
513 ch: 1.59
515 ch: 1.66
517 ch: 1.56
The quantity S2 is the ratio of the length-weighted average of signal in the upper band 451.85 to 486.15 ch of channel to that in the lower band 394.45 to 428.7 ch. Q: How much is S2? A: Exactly 1.49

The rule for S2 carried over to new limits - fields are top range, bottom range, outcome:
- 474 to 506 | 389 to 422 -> 1.56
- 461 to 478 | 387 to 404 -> 1.50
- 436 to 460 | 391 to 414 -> 1.77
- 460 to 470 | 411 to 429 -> 1.25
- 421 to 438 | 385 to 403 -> 1.32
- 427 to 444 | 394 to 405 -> 1.83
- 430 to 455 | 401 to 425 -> 1.56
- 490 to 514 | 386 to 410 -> 1.63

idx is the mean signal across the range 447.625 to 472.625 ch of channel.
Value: 1.53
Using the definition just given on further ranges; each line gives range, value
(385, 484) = 1.32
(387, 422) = 0.994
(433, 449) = 1.54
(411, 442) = 1.34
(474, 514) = 1.53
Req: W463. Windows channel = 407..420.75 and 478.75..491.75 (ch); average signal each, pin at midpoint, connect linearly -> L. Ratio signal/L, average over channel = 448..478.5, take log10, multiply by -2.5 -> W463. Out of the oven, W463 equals -0.15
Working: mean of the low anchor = 0.999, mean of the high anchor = 1.48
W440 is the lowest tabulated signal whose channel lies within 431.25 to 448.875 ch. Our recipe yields 1.4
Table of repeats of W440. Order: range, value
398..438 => 0.664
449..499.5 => 1.42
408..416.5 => 0.819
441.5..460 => 1.48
